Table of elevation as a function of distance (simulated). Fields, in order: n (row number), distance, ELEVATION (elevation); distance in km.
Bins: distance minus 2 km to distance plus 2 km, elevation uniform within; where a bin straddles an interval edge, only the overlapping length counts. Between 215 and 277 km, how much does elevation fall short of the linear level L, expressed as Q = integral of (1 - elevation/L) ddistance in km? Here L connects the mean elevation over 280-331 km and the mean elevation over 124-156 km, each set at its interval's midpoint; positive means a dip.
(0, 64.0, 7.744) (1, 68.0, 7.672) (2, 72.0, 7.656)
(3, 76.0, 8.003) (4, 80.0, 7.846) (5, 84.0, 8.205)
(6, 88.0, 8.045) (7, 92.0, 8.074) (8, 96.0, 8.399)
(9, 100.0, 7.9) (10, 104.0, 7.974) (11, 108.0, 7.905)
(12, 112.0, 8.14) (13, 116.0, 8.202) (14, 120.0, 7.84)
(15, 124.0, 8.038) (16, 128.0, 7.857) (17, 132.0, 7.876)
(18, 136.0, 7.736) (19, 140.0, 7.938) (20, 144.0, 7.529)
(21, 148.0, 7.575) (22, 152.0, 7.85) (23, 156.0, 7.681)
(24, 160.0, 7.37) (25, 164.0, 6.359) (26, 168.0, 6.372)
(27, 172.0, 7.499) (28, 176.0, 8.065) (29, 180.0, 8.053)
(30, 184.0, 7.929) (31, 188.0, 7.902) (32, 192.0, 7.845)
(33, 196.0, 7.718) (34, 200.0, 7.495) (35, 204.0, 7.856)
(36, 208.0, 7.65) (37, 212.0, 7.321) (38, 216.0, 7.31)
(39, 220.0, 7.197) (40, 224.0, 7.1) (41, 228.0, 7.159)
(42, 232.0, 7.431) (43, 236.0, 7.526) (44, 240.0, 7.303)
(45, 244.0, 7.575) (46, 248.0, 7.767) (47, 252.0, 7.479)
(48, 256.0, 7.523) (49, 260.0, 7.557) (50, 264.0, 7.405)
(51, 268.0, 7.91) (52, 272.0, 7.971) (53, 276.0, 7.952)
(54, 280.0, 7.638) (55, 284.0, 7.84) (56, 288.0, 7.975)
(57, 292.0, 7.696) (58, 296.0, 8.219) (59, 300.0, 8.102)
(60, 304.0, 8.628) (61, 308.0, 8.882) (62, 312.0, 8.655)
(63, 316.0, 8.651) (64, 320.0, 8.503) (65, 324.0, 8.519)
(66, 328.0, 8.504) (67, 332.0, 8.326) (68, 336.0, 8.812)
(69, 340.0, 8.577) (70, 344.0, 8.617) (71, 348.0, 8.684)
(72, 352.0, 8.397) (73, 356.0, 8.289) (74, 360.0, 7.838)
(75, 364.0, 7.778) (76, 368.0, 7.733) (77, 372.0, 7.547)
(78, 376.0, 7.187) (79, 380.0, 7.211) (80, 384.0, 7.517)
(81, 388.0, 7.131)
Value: 4.7 km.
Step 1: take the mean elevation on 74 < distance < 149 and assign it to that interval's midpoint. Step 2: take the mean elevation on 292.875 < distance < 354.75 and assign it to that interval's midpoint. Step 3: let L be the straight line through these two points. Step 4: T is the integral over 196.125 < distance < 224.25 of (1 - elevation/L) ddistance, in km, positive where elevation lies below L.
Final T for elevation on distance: 2.60 km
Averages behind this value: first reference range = 7.96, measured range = 7.46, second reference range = 8.52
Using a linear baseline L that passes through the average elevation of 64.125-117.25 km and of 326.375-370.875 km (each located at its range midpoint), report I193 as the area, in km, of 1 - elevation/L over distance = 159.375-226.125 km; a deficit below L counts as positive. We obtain 5.3 km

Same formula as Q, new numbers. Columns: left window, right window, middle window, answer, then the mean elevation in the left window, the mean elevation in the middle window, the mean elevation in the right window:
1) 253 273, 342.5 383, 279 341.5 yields -4.7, 7.65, 8.35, 7.91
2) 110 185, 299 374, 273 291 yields 0.7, 7.68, 7.85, 8.37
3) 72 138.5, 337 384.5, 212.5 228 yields 1.5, 7.99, 7.21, 7.98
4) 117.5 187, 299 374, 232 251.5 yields 1.1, 7.63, 7.53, 8.37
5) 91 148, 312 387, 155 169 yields 1.8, 7.94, 6.93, 8.15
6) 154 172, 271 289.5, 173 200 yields -2.6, 7.01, 7.87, 7.87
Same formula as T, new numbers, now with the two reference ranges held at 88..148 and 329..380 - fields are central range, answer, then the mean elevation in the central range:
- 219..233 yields 1.43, 7.21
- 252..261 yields 0.59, 7.52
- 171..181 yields 0.12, 7.89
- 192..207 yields 0.56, 7.71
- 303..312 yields -0.74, 8.75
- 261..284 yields 0.82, 7.77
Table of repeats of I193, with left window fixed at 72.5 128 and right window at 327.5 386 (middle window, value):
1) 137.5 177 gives 3.1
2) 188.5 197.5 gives 0.3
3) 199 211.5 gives 0.6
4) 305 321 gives -1.3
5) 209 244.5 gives 3.2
